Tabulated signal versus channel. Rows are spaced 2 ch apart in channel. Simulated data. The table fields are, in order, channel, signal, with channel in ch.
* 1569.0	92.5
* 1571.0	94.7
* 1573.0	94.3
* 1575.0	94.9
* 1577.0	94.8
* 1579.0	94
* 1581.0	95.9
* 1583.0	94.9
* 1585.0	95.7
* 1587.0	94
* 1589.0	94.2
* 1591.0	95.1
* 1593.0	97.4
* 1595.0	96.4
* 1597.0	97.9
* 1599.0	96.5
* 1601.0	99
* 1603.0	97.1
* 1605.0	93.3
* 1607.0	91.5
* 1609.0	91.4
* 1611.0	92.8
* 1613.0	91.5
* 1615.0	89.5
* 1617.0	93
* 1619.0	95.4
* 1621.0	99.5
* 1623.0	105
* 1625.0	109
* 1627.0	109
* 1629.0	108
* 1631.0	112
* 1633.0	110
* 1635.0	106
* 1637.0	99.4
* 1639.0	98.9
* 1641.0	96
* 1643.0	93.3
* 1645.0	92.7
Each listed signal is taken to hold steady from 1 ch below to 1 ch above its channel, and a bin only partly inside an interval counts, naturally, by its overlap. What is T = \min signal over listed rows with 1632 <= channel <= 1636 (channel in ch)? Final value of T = 106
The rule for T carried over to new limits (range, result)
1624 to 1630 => 108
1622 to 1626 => 105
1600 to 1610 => 91.4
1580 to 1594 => 94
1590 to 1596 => 95.1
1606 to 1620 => 89.5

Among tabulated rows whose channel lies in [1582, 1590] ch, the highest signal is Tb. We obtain 95.7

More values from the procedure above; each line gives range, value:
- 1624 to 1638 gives 112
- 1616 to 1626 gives 109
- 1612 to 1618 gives 93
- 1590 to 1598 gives 97.9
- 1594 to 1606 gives 99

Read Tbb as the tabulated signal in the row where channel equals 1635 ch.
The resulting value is 106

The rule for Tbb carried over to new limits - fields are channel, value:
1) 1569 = 92.5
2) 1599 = 96.5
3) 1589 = 94.2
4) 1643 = 93.3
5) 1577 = 94.8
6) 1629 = 108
